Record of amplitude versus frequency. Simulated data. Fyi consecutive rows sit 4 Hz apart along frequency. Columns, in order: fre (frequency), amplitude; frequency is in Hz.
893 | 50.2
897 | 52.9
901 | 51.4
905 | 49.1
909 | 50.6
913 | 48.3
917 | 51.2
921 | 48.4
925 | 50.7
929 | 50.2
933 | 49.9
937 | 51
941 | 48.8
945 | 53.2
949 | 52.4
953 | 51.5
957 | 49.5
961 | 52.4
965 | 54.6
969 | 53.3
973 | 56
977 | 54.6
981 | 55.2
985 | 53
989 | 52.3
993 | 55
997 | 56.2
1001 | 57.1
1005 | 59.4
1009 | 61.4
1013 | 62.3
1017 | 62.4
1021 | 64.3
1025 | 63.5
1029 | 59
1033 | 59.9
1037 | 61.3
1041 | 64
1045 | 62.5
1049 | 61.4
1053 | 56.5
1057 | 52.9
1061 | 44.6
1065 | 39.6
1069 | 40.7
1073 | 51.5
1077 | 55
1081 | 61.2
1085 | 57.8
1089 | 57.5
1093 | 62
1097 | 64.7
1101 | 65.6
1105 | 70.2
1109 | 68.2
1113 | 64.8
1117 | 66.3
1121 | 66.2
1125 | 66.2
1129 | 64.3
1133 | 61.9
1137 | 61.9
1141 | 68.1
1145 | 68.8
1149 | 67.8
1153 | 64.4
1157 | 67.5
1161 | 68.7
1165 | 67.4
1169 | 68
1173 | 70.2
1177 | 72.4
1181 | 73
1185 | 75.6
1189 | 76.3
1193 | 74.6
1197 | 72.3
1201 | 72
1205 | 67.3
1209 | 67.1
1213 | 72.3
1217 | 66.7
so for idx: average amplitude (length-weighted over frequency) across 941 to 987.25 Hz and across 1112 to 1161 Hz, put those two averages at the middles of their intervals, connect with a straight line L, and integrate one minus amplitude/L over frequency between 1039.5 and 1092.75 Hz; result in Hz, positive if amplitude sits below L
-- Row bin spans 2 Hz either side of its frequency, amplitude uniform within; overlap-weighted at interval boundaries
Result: 5.41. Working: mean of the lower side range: 53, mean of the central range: 54.4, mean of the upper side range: 65.8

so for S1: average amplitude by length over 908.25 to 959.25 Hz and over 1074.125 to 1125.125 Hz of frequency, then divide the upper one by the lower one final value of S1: 1.25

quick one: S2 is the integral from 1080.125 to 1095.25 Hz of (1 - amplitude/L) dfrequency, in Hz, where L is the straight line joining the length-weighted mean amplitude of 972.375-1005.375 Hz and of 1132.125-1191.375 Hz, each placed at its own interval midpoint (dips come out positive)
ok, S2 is 0.8 Hz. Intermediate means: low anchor 55.2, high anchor 69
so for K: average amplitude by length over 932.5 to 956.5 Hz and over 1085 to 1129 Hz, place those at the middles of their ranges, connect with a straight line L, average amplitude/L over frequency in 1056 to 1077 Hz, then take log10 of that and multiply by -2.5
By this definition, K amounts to 0.30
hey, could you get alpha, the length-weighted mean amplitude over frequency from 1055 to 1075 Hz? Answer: 45.9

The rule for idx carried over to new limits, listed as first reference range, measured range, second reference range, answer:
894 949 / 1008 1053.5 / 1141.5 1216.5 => -2.2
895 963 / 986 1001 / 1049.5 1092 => -1.0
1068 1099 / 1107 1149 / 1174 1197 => -1.0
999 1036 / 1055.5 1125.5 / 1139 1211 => 7.4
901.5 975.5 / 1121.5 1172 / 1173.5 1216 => 1.4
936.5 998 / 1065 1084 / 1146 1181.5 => 3.3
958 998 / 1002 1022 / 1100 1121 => -1.5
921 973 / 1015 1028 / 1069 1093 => -2.2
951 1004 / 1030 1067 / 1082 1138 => 2.1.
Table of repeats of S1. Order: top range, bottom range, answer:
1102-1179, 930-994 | 1.27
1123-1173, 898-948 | 1.32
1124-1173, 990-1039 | 1.11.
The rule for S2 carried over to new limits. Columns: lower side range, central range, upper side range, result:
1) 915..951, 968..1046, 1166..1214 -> -2.6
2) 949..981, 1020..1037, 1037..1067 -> -2.2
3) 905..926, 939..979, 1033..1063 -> -0.2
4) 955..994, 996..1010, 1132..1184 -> -0.7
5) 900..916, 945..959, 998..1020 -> 0.8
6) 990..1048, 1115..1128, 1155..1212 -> 0.2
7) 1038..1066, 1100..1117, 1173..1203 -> -1.2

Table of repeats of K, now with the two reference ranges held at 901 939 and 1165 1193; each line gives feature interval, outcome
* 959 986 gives 0.01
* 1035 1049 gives -0.03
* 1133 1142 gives 0.08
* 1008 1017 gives -0.07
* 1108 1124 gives 0.01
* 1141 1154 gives 0.04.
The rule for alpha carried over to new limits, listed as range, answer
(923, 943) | 50.1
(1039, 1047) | 63.2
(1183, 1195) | 75.5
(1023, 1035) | 60.8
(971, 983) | 55.3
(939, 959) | 51.1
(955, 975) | 53.2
